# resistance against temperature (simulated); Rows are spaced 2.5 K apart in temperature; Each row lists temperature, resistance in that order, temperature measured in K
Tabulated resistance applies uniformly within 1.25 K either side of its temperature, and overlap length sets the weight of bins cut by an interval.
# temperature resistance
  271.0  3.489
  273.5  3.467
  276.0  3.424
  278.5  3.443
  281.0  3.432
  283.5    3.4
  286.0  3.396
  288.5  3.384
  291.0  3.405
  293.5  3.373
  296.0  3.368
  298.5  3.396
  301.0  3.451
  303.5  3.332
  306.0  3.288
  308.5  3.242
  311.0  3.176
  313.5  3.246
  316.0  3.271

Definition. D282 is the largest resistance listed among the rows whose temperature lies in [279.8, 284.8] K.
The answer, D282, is 3.432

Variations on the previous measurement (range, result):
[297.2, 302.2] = 3.451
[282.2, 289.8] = 3.4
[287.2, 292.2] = 3.405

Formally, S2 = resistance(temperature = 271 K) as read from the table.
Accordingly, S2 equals 3.489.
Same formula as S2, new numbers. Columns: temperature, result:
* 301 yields 3.451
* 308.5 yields 3.242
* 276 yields 3.424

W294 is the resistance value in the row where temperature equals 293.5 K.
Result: 3.373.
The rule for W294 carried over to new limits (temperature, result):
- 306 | 3.288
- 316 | 3.271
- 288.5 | 3.384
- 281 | 3.432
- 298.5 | 3.396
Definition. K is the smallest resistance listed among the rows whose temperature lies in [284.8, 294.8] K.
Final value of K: 3.373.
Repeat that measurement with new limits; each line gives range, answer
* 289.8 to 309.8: 3.242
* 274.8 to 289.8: 3.384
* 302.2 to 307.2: 3.288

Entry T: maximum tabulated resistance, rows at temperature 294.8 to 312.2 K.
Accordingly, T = 3.451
